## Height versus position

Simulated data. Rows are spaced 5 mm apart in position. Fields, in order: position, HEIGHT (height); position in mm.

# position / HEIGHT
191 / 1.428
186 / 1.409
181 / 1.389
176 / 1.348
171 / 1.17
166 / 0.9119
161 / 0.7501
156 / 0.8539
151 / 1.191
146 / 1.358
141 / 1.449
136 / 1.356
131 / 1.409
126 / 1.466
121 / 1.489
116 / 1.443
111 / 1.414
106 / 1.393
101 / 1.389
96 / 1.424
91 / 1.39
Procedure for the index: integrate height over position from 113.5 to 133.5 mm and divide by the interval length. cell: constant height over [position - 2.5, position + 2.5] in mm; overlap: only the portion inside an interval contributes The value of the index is 1.45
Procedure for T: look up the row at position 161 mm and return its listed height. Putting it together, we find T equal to 0.7501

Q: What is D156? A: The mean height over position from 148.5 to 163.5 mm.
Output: 0.932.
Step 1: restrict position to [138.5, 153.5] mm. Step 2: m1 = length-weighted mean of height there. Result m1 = 1.33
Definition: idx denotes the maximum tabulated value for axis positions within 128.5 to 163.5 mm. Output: 1.449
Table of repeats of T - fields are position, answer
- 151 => 1.191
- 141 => 1.449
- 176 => 1.348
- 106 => 1.393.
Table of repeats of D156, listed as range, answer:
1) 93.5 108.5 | 1.4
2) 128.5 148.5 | 1.39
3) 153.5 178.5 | 1.01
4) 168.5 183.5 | 1.3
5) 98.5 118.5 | 1.41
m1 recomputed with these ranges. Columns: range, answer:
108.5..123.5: 1.45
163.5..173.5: 1.04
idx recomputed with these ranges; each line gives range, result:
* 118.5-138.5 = 1.489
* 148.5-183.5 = 1.389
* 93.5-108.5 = 1.424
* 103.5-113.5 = 1.414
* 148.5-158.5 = 1.191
